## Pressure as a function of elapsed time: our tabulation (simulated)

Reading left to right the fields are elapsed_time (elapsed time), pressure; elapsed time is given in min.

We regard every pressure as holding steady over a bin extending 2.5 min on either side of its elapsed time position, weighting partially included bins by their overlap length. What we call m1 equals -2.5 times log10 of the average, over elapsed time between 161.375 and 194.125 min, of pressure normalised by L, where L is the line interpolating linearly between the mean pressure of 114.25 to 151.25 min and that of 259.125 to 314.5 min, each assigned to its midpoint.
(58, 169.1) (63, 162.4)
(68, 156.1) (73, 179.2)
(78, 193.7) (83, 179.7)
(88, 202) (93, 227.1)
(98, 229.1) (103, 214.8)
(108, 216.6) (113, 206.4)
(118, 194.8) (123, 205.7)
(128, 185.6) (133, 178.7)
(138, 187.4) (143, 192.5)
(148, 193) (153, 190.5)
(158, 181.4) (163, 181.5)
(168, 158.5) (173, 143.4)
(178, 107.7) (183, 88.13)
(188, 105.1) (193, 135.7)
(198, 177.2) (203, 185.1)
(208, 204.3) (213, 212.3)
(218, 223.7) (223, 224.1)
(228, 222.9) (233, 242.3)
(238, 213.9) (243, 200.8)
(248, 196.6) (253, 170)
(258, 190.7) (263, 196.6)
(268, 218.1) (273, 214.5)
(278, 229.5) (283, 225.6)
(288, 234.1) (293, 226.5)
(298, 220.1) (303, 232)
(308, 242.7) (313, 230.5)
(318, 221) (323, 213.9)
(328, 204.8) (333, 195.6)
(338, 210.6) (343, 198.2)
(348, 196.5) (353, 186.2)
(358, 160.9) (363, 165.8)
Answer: 0.47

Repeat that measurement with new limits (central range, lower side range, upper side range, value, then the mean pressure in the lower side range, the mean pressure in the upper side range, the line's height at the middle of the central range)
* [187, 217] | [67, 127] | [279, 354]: 0.19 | 201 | 217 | 209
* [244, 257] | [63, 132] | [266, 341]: 0.16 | 198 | 221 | 215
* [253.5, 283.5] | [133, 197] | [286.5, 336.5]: -0.03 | 157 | 222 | 203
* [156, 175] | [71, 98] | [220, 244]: 0.26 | 200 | 222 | 212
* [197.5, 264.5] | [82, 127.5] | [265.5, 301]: 0.07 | 208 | 224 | 220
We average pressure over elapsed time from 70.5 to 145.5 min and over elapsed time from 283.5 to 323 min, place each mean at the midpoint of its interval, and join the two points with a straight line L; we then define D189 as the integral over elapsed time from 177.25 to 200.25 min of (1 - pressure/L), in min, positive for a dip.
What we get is 9.6 min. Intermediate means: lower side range 200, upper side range 228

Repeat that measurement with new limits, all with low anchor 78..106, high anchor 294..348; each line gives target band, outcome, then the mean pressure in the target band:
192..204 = 2.5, 167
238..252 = 1.0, 198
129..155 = 2.8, 188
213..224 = -0.4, 221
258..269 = 0.6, 202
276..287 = -0.7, 228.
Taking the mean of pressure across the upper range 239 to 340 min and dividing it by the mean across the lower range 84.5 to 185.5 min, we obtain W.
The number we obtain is 1.2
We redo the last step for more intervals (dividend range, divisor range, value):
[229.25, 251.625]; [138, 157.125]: 1.11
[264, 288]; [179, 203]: 1.69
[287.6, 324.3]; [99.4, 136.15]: 1.13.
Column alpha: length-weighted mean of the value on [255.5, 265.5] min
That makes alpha 194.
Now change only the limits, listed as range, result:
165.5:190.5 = 121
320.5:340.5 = 206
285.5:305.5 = 228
